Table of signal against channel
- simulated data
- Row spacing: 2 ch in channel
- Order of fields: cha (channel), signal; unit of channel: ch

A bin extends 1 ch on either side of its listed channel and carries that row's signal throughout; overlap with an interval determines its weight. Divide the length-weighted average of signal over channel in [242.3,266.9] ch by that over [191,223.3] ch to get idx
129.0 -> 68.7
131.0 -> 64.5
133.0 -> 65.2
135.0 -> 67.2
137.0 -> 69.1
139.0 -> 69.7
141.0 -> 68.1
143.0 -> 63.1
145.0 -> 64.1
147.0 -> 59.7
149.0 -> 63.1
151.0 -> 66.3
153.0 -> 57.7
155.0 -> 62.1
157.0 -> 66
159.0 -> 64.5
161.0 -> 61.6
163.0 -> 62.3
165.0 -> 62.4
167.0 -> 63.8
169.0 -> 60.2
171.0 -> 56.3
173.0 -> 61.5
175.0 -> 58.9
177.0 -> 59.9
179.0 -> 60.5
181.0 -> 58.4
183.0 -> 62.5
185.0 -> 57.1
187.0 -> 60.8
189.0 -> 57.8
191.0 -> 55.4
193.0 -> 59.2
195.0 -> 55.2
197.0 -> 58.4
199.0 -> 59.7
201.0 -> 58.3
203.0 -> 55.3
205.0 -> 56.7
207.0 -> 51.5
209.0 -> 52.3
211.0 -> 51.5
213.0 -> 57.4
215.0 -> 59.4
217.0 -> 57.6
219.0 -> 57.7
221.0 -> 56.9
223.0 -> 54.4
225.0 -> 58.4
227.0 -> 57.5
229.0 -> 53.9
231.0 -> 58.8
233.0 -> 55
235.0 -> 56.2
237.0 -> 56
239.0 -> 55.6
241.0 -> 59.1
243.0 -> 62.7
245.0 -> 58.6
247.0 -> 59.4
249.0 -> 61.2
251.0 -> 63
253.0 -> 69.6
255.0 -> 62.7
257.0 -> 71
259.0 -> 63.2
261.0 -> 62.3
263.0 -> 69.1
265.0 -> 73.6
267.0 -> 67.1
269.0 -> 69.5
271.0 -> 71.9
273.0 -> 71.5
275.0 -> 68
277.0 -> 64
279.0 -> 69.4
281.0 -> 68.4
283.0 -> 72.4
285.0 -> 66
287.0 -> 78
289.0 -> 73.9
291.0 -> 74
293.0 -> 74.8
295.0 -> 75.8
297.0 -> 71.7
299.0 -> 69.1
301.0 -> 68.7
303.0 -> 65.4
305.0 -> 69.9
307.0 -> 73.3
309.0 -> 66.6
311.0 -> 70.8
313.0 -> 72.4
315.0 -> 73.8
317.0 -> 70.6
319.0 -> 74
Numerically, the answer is 1.2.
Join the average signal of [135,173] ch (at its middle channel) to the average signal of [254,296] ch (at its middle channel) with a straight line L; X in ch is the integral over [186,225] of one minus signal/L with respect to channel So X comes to 5.6 ch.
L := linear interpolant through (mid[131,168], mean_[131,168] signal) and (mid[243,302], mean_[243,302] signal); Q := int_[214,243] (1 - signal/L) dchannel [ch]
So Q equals 4.3 ch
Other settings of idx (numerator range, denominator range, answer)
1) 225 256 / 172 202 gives 1.01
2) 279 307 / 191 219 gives 1.27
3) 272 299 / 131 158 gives 1.10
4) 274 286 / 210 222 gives 1.20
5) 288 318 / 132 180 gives 1.13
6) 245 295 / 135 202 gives 1.11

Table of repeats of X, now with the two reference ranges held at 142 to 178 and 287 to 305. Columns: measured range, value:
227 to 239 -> 2.00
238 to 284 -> 2.38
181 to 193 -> 0.96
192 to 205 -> 1.43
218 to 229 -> 1.63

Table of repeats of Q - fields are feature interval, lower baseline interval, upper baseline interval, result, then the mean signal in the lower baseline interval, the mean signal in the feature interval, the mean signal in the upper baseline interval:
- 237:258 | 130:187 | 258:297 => 1.9 ch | 62.7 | 62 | 70.2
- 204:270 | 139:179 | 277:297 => 8.1 ch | 62.3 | 60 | 72.1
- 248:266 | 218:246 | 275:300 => -0.7 ch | 57.2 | 66.2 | 71.3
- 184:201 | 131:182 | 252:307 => 1.8 ch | 62.9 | 58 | 69.7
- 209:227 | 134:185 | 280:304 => 2.7 ch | 62.6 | 56.5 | 71.5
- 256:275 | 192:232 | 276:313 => -0.9 ch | 56.5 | 68.8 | 70.7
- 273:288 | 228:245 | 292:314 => -0.8 ch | 57.2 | 69.6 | 70.8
